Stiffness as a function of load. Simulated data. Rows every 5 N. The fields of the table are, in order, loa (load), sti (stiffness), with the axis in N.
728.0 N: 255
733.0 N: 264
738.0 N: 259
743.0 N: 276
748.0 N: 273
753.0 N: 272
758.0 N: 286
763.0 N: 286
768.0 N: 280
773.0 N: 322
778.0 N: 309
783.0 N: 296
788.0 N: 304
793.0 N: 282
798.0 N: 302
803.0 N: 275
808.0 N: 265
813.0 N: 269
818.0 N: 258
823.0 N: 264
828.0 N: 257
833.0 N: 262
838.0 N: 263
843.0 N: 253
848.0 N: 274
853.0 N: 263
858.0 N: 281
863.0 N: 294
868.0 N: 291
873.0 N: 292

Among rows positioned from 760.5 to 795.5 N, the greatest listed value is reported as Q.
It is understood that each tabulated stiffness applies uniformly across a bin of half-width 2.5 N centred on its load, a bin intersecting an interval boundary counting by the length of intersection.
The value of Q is 322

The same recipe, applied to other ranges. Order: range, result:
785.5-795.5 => 304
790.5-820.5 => 302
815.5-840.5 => 264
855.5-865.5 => 294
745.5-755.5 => 273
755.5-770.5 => 286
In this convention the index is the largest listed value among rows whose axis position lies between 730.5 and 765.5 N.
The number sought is 286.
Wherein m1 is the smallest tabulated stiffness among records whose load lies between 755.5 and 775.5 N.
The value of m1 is 280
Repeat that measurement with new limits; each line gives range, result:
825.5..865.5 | 253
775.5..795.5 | 282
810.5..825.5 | 258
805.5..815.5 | 265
